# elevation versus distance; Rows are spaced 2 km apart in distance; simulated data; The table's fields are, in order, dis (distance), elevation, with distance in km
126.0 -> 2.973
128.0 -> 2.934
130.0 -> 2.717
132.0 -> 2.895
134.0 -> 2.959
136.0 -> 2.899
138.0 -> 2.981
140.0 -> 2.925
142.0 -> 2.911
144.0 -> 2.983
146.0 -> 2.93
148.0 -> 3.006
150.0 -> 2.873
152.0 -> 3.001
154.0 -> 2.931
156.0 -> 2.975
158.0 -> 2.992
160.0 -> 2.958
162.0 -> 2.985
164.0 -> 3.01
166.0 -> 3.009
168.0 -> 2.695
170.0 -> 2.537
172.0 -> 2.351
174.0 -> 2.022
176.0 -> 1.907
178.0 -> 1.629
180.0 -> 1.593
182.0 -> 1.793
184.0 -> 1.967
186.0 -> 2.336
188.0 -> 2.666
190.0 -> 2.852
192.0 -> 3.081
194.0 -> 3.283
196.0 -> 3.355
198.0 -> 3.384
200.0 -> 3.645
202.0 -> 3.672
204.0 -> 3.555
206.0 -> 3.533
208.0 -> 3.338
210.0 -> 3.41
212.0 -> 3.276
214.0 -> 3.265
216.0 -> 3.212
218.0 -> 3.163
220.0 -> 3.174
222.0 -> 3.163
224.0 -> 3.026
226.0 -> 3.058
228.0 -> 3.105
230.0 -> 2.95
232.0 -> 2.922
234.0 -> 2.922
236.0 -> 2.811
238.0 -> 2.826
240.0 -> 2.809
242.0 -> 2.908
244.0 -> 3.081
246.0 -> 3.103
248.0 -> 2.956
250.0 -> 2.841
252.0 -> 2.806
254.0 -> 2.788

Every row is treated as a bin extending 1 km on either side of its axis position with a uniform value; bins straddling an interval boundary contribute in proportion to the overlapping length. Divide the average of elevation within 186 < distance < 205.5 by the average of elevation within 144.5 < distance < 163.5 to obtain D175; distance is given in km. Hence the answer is 1.09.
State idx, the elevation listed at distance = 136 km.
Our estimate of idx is 2.899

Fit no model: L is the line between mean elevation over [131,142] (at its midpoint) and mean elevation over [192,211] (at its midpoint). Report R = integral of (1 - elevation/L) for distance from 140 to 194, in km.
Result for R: 8.93 km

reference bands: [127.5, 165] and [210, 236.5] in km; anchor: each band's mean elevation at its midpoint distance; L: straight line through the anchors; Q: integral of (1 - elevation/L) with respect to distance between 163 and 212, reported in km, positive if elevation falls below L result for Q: 3.9 km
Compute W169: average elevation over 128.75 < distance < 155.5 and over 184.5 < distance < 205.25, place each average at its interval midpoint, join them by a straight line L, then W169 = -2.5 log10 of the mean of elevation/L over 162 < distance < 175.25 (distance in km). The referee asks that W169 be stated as 0.16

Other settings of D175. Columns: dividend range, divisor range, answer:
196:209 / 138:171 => 1.20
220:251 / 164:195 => 1.24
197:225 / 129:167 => 1.14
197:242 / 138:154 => 1.08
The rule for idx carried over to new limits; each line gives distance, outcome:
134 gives 2.959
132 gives 2.895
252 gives 2.806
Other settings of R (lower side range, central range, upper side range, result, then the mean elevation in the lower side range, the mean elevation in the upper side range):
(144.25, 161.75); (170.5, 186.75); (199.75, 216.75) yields 6.2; 2.96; 3.43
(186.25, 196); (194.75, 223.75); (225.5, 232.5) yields -3.6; 2.96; 3.01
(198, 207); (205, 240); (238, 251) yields 1.7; 3.58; 2.94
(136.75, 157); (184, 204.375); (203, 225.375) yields 0.5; 2.95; 3.28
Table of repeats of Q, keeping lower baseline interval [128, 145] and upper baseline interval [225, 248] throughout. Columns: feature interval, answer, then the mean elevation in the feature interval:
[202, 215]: -2.1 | 3.42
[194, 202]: -1.4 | 3.47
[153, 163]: -0.2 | 2.97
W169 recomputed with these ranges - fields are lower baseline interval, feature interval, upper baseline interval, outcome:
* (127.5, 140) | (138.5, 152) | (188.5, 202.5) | 0.01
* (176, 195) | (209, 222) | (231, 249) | -0.22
